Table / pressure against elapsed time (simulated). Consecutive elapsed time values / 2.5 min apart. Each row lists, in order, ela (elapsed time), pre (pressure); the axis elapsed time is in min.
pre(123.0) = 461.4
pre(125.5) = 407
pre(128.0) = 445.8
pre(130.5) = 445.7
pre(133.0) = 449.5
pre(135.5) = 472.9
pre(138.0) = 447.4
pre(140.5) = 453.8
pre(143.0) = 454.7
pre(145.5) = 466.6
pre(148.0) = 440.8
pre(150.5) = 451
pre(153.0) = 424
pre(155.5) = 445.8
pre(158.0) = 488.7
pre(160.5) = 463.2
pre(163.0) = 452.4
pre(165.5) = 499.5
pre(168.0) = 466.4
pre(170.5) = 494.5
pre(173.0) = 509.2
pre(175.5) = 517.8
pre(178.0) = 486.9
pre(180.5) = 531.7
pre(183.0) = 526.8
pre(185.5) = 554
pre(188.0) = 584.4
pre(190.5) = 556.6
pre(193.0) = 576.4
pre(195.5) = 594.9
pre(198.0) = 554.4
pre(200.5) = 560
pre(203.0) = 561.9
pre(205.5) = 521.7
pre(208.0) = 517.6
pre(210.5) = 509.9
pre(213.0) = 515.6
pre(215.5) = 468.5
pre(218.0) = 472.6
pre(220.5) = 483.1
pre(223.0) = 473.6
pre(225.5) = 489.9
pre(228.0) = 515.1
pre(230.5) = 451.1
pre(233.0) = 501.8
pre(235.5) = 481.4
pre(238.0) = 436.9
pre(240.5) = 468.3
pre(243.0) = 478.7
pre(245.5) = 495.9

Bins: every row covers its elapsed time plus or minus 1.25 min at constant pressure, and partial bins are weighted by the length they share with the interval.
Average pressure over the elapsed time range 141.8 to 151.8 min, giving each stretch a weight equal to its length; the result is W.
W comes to 453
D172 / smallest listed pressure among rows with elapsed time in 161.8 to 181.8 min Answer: 452.4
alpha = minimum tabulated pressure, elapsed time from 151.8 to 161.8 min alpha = 424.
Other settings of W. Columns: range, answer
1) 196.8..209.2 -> 543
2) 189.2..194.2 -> 567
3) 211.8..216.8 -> 492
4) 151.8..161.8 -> 456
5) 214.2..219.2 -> 471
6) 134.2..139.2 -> 460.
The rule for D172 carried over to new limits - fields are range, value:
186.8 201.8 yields 554.4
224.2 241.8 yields 436.9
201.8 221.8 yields 468.5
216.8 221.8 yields 472.6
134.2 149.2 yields 440.8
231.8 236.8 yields 481.4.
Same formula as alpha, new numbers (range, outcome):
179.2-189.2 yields 526.8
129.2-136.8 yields 445.7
